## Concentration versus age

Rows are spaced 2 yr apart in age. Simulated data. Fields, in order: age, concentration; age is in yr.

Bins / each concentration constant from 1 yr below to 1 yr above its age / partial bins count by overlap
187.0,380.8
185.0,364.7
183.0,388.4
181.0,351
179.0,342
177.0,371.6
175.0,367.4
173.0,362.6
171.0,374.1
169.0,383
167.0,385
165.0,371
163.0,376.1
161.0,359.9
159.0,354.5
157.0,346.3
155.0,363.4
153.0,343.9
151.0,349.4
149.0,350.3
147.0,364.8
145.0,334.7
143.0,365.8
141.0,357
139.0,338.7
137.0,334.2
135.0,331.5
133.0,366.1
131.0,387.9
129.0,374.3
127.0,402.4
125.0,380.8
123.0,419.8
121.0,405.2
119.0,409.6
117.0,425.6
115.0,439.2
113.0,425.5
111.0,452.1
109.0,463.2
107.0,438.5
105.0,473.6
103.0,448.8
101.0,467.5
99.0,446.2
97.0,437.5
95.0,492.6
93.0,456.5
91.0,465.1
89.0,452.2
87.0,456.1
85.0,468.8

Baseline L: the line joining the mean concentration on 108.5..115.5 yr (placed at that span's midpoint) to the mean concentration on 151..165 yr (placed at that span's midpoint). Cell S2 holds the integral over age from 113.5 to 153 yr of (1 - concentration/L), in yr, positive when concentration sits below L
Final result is 2.8 yr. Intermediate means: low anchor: 444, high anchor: 358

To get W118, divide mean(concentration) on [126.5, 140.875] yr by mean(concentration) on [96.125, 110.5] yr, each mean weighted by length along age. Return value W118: 0.8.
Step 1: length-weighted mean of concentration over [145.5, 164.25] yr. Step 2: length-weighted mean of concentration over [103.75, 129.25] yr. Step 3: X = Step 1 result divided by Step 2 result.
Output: 0.8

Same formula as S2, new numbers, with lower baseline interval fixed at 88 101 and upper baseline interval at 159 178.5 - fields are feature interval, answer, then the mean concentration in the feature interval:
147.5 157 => 0.93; 352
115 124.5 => 0.29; 416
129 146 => 2.28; 353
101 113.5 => -0.25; 453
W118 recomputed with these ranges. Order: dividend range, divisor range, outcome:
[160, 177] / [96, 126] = 0.85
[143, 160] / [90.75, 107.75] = 0.77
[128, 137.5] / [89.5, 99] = 0.78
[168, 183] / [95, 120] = 0.82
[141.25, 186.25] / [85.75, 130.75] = 0.83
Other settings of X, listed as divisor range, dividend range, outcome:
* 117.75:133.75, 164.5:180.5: 0.94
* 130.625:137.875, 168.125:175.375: 1.06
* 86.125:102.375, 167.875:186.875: 0.80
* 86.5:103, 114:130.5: 0.89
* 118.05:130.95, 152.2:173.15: 0.92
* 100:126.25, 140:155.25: 0.81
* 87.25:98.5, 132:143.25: 0.76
